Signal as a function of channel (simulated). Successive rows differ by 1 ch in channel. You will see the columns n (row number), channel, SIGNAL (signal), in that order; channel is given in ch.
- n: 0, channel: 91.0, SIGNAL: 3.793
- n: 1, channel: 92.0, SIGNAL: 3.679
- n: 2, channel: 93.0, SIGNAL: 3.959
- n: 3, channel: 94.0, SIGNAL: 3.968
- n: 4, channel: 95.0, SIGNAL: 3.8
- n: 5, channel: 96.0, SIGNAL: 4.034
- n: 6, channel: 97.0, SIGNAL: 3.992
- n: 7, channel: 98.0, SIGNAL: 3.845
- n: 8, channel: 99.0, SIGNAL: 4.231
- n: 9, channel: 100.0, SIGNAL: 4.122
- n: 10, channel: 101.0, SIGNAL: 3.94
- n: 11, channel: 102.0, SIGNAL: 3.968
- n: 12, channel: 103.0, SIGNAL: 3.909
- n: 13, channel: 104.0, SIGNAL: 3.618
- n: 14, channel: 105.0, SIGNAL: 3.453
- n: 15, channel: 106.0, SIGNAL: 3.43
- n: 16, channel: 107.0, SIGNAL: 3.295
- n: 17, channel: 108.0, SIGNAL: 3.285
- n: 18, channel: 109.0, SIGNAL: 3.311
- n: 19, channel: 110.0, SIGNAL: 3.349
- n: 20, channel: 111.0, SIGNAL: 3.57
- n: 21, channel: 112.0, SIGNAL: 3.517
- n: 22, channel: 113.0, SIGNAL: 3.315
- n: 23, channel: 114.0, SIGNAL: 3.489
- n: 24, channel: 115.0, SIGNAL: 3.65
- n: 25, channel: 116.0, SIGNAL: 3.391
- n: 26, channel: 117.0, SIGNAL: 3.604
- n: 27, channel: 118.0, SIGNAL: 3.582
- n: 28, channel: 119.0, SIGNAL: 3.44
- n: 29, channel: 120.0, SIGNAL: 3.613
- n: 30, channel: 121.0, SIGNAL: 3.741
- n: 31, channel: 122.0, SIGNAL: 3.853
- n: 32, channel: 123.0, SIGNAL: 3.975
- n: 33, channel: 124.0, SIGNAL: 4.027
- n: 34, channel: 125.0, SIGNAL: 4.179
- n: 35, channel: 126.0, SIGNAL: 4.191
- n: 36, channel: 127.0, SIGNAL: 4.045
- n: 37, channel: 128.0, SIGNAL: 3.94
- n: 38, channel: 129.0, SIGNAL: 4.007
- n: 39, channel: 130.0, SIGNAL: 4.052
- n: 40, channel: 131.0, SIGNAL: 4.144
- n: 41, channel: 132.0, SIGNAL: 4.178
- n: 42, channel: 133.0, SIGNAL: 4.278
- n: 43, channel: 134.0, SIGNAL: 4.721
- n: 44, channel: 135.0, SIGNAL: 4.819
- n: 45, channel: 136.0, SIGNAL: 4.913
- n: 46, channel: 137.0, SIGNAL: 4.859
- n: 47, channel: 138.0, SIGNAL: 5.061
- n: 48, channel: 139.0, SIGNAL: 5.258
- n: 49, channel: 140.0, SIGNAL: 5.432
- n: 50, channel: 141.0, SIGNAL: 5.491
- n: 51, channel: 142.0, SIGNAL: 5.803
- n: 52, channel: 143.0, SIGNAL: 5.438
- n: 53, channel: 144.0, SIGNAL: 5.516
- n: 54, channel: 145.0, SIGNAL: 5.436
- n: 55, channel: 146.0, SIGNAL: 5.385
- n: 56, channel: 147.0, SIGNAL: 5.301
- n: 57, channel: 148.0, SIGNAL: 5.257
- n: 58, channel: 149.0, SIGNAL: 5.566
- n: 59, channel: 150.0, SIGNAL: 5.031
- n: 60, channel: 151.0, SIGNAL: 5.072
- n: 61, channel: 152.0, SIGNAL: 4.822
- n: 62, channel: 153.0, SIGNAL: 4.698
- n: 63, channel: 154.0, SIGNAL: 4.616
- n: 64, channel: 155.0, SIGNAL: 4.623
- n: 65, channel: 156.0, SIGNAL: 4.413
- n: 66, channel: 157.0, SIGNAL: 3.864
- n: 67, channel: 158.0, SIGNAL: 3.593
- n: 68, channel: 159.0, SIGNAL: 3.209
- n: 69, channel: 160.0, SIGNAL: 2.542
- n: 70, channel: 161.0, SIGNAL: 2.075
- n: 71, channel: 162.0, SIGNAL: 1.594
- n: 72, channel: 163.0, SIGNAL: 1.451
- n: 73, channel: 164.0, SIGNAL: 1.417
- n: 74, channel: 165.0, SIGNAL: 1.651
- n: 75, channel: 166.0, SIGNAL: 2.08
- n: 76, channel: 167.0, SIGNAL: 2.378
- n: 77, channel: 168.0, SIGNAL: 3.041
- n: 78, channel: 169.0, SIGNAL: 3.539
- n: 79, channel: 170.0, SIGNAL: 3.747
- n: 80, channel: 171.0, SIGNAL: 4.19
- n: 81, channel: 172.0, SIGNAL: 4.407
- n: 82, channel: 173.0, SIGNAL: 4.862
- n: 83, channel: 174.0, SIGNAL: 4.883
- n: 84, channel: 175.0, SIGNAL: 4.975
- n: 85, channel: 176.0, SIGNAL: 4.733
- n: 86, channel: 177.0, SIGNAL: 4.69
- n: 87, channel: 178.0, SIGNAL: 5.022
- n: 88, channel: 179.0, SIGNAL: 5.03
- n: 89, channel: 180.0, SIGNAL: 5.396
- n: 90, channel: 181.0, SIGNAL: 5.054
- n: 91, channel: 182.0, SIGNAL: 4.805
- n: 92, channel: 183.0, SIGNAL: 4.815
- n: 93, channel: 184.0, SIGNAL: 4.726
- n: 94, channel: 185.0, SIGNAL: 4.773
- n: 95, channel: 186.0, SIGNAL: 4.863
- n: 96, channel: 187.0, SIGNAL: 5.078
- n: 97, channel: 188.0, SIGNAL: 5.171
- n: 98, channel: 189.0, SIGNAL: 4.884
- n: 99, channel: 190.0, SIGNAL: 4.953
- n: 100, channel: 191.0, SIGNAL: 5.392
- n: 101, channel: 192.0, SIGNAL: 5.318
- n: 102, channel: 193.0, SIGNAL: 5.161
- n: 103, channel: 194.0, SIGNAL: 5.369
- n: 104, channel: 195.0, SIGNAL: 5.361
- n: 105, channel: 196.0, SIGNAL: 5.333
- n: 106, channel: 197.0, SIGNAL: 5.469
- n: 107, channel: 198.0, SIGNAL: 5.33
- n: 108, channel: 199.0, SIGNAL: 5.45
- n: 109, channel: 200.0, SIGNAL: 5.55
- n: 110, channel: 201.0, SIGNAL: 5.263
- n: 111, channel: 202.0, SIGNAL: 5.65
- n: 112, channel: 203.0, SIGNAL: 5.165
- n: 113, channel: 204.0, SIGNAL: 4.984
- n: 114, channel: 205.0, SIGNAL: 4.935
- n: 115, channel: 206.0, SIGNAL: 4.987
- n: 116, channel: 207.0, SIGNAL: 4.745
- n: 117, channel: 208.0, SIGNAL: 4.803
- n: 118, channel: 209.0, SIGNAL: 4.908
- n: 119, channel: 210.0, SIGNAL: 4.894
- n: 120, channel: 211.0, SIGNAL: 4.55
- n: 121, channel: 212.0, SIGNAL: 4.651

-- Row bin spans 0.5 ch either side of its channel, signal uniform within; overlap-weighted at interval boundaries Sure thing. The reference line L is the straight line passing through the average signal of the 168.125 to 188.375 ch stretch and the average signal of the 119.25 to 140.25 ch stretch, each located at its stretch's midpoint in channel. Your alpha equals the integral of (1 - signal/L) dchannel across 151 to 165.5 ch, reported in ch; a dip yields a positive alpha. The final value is 4.11 ch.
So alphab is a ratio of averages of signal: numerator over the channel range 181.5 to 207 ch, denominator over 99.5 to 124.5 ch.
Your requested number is 1.4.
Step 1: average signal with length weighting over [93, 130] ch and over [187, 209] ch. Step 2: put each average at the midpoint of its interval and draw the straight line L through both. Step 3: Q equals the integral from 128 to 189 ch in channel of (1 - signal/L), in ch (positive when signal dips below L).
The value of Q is 1.9 ch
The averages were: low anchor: 3.75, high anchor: 5.19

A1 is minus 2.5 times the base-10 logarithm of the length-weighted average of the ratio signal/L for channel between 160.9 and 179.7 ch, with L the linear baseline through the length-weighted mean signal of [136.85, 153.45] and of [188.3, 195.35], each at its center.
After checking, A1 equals 0.43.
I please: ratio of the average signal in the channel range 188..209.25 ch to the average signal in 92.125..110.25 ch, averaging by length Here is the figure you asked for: 1.4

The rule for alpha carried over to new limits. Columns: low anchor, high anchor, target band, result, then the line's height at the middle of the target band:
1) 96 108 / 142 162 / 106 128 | 2.0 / 4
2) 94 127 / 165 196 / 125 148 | -4.4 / 4.04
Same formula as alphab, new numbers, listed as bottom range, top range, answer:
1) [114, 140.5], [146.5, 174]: 0.88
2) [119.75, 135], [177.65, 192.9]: 1.23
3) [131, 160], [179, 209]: 1.06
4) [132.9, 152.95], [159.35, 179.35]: 0.66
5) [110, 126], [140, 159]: 1.35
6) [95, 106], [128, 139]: 1.16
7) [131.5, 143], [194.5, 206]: 1.06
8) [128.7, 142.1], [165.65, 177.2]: 0.83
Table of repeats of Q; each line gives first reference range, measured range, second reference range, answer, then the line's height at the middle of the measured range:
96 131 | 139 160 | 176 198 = -2.4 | 4.4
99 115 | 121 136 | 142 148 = 1.5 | 4.64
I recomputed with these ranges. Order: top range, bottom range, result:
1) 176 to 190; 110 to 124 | 1.37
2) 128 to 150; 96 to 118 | 1.37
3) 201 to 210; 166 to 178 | 1.23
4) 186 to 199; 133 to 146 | 1.01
